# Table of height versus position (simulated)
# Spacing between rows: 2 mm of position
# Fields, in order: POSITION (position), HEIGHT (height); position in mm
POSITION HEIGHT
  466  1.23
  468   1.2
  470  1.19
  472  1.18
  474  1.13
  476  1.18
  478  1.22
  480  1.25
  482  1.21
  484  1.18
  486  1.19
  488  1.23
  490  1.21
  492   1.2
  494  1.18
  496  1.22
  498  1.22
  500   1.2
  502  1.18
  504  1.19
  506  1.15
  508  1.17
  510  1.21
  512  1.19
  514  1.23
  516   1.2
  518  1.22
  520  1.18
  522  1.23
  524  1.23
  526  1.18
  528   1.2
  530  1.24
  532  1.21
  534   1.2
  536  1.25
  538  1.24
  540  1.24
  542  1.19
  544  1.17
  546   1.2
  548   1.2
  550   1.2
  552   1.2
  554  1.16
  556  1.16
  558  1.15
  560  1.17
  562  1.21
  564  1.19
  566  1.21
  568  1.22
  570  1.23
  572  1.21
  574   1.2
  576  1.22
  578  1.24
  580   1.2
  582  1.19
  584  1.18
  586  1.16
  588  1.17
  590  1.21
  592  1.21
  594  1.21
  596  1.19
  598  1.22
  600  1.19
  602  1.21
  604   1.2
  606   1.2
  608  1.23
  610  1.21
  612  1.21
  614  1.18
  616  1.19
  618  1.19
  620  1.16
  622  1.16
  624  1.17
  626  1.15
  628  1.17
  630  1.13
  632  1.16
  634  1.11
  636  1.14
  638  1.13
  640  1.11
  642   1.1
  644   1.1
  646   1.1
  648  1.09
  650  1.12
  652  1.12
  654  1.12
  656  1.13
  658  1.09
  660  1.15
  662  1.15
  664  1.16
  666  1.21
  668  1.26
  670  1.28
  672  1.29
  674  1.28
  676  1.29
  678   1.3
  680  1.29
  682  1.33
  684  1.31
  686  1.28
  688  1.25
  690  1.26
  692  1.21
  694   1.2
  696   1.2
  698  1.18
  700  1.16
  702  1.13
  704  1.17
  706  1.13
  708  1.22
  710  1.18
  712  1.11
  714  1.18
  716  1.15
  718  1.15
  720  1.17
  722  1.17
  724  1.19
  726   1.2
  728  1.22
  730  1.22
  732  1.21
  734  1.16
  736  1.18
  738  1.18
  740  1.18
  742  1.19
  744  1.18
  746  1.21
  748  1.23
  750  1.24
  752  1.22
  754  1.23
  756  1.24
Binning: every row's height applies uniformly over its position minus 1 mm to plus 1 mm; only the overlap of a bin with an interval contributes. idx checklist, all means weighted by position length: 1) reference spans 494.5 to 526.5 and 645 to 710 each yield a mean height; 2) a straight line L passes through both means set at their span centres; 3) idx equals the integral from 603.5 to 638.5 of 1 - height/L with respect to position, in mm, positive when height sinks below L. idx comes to 0.8 mm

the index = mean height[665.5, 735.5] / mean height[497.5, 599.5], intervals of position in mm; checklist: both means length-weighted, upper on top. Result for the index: 1.01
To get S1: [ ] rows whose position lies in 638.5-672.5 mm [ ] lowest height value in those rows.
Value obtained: 1.09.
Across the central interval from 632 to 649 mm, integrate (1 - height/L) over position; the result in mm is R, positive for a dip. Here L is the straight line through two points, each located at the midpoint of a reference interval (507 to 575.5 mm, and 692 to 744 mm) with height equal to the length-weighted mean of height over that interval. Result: 1.1 mm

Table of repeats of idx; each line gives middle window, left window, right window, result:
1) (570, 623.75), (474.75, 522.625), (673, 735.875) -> 0.3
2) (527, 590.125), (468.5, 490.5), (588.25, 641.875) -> -0.8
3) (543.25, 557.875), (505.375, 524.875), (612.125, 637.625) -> 0.1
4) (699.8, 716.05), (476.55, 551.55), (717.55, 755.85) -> 0.5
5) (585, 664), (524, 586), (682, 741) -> 2.5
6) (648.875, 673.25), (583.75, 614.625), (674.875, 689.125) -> 1.8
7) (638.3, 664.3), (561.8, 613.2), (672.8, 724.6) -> 2.0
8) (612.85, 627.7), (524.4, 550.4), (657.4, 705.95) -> 0.6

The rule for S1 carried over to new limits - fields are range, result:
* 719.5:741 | 1.16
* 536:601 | 1.15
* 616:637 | 1.11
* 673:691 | 1.25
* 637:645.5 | 1.1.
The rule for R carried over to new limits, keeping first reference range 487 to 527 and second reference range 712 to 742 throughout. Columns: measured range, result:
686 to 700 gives -0.39 mm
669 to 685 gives -1.50 mm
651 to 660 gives 0.52 mm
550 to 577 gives 0.02 mm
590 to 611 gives -0.26 mm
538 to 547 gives -0.05 mm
